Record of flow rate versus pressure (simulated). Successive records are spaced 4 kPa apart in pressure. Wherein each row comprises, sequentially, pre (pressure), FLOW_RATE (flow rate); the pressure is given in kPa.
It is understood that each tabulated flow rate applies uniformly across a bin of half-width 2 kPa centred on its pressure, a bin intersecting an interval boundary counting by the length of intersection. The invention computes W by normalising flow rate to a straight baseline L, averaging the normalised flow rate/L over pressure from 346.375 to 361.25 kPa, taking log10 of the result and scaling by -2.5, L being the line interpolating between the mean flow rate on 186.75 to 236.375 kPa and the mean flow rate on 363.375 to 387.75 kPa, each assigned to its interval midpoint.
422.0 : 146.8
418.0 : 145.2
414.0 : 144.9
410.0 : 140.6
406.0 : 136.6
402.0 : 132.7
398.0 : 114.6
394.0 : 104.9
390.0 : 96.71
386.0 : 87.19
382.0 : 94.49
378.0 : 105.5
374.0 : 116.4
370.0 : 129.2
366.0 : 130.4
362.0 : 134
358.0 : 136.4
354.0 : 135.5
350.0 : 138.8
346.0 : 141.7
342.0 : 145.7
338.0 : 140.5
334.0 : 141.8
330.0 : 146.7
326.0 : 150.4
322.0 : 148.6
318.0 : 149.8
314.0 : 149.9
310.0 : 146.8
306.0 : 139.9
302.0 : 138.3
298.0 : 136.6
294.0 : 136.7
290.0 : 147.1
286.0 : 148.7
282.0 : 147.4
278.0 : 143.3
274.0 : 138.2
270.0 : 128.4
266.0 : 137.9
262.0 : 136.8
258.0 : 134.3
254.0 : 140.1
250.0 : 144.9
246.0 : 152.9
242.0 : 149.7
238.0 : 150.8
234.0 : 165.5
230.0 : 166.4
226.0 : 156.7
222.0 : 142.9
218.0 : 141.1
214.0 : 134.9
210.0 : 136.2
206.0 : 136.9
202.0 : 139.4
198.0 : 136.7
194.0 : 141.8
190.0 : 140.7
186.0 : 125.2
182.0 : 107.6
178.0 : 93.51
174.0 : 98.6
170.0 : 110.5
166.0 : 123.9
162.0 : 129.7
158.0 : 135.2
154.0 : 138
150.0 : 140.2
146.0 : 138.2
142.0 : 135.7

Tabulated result -0.18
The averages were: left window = 144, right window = 111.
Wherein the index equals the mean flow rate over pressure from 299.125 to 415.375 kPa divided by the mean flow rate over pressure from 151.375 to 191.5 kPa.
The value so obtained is 1.1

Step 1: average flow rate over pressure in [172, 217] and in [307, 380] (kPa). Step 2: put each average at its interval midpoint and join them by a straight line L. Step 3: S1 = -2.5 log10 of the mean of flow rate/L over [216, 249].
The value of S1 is -0.179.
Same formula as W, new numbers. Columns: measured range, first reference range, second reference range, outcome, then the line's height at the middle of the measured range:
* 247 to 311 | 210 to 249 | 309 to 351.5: 0.06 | 148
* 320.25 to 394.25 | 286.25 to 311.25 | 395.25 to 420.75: 0.08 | 138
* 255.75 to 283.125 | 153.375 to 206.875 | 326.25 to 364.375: -0.03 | 133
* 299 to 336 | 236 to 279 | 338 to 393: -0.11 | 131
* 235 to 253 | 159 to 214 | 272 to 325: -0.11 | 135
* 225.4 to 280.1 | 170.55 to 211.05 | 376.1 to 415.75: -0.19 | 122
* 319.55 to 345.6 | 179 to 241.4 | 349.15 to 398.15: -0.18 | 123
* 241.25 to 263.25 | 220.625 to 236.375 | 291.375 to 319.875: 0.08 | 153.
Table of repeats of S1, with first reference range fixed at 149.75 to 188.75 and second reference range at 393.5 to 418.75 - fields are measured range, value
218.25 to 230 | -0.23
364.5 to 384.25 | 0.14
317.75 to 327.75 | -0.17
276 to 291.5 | -0.17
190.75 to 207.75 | -0.15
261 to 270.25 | -0.09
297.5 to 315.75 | -0.13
